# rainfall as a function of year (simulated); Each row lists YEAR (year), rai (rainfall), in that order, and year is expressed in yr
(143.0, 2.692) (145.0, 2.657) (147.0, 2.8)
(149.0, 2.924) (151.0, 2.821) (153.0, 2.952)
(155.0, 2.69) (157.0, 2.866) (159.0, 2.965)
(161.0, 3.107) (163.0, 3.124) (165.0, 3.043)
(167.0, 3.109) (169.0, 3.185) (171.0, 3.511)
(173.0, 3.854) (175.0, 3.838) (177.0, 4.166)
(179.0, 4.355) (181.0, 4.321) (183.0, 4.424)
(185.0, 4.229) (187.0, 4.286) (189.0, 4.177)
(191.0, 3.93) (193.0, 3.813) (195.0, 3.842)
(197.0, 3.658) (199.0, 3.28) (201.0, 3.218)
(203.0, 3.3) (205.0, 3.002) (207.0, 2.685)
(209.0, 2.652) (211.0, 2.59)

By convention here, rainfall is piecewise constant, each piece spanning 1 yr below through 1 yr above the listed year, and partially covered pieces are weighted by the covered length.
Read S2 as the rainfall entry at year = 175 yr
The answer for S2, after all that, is 3.838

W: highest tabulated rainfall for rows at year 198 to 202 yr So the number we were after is 3.28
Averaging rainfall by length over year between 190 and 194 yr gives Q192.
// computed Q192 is 3.87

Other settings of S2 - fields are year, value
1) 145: 2.657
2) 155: 2.69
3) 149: 2.924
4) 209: 2.652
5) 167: 3.109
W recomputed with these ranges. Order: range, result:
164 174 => 3.854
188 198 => 4.177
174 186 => 4.424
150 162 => 3.107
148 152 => 2.924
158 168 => 3.124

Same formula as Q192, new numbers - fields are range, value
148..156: 2.85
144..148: 2.73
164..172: 3.21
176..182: 4.28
